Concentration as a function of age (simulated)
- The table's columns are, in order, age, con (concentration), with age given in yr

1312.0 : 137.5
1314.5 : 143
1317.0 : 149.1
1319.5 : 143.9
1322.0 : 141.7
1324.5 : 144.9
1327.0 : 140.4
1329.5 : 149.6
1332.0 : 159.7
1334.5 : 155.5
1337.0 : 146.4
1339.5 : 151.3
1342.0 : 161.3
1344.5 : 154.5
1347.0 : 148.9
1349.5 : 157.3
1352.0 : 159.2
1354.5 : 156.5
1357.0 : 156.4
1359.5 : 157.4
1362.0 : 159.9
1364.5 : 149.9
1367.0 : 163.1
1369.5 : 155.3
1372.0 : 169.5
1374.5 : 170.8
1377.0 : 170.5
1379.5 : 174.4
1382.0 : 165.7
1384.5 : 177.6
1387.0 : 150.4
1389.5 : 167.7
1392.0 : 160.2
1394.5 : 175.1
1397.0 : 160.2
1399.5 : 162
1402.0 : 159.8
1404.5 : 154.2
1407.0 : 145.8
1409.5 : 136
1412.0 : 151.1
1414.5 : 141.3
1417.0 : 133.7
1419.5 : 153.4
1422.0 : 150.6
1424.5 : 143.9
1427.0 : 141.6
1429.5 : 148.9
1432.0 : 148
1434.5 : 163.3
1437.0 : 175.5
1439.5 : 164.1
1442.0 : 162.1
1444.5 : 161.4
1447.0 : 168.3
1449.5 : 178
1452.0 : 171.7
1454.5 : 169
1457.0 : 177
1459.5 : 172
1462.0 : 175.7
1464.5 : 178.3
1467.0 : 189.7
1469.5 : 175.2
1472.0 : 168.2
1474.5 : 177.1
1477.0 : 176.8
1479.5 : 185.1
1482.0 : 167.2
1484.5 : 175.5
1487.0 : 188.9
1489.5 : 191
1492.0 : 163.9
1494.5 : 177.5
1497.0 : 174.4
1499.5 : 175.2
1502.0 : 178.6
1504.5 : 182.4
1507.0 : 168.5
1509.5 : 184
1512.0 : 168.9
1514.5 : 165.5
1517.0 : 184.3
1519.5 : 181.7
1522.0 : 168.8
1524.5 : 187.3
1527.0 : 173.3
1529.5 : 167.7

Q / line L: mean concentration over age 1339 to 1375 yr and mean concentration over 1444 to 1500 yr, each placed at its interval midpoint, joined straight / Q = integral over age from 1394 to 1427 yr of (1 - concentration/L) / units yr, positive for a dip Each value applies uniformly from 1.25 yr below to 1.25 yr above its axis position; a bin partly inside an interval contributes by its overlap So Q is 3.1 yr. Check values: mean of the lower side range 158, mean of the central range 150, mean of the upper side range 176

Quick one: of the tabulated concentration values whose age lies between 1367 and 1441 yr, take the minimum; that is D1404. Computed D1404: 133.7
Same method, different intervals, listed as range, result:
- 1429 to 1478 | 148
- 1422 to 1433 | 141.6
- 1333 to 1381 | 146.4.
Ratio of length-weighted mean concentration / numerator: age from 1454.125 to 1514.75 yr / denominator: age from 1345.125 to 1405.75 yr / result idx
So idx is 1.09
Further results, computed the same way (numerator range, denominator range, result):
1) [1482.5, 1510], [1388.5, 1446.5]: 1.15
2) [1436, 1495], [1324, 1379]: 1.11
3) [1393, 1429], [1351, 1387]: 0.92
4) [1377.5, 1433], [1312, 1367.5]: 1.02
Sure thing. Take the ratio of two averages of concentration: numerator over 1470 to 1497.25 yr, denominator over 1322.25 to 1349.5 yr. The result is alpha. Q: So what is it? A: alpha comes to 1.17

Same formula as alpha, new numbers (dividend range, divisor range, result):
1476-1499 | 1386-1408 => 1.11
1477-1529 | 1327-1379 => 1.12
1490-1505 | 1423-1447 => 1.12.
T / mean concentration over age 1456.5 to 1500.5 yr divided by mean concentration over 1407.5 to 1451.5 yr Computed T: 1.15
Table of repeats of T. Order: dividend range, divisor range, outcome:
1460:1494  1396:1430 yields 1.20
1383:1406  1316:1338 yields 1.10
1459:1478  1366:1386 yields 1.05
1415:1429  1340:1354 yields 0.93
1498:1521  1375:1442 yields 1.12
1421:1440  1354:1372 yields 0.98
